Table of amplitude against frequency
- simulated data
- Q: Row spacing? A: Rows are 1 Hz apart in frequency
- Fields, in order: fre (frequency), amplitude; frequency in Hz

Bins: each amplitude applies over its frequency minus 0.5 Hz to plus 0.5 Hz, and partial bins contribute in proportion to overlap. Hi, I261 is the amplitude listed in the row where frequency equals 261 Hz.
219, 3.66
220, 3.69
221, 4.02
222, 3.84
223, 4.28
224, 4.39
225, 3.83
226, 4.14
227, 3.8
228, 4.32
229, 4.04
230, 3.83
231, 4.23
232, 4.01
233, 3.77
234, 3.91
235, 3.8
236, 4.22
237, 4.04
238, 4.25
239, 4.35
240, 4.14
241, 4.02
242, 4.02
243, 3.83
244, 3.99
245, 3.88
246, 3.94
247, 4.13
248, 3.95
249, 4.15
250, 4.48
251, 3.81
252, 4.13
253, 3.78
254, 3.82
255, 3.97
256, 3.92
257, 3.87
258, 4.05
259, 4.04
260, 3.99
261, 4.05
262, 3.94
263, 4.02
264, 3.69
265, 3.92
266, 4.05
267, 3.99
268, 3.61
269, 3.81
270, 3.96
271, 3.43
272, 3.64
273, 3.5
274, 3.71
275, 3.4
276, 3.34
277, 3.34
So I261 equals 4.05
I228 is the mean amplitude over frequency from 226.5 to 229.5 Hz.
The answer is 4.05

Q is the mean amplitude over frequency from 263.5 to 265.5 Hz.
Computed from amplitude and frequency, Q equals 3.8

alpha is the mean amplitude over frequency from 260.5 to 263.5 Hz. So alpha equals 4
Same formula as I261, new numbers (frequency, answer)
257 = 3.87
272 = 3.64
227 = 3.8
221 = 4.02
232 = 4.01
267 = 3.99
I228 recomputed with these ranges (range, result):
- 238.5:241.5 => 4.17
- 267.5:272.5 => 3.69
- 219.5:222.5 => 3.85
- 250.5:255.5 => 3.9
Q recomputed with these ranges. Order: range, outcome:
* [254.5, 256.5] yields 3.95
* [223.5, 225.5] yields 4.11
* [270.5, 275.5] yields 3.54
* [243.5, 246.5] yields 3.94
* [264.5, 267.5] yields 3.99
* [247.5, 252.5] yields 4.1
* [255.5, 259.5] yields 3.97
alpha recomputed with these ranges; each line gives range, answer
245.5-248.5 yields 4.01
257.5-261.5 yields 4.03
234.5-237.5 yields 4.02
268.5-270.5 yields 3.88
